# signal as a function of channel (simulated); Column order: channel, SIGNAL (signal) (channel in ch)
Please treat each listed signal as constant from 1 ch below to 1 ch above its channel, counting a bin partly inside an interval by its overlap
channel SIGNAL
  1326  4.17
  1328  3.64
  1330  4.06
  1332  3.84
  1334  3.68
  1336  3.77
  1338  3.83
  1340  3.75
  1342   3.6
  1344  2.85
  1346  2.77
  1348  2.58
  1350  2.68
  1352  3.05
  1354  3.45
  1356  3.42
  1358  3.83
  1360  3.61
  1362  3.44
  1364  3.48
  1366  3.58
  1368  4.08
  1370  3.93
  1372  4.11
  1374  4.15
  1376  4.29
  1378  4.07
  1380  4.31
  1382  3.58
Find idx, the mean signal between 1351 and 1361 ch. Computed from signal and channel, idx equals 3.47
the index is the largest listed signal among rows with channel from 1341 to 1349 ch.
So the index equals 3.6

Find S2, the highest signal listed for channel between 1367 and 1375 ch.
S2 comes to 4.15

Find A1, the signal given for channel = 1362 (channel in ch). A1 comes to 3.44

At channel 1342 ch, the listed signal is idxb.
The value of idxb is 3.6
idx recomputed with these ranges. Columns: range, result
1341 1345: 3.23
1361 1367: 3.5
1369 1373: 4.02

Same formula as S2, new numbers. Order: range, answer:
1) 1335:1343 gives 3.83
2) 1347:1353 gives 3.05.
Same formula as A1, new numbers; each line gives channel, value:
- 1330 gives 4.06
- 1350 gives 2.68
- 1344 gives 2.85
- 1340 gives 3.75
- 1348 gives 2.58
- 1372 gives 4.11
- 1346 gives 2.77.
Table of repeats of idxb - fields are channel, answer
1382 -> 3.58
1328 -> 3.64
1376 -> 4.29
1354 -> 3.45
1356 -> 3.42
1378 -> 4.07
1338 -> 3.83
